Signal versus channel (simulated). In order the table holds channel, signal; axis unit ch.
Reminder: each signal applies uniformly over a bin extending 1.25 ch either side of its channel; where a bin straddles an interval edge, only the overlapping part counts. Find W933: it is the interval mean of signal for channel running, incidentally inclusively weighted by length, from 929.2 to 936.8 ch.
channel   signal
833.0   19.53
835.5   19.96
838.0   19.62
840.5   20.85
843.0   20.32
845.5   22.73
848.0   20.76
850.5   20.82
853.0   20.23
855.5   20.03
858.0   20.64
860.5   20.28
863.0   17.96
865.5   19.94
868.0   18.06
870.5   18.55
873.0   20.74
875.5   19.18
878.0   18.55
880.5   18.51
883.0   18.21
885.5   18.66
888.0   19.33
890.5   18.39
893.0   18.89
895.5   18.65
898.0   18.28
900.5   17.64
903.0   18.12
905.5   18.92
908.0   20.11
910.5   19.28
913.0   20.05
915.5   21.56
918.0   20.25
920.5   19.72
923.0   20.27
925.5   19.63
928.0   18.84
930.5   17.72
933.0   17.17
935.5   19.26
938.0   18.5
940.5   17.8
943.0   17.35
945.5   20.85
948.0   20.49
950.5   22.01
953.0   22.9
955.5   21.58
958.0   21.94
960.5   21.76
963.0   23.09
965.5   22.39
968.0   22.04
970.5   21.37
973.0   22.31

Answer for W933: 18.1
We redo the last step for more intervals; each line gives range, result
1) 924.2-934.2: 18.4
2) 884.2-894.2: 18.8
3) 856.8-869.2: 19.4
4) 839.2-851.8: 21.1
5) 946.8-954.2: 21.8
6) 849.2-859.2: 20.4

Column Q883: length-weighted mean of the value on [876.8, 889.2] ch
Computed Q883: 18.6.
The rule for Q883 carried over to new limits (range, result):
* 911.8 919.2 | 20.6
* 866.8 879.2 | 19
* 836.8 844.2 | 20.3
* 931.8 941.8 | 18.2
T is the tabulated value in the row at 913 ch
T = 20.05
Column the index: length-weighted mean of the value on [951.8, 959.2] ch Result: 22.1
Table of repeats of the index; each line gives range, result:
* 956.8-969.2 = 22.2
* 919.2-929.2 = 19.6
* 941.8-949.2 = 19.6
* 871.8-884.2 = 19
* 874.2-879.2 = 18.9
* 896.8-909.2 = 18.6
